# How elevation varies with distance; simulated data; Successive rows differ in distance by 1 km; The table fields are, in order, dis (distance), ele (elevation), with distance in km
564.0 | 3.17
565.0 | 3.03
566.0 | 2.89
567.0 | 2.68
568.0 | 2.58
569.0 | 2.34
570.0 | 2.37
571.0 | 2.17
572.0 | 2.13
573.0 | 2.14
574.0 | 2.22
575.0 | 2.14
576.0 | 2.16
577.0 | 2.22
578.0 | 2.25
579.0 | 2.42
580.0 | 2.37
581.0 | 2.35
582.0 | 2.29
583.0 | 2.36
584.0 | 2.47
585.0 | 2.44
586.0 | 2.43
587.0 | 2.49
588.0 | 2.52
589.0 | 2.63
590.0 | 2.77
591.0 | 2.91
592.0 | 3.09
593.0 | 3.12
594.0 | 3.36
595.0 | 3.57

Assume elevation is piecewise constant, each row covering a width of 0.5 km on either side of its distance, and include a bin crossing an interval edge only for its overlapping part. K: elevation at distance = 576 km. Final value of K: 2.16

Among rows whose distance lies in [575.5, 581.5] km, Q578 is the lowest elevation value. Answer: 2.16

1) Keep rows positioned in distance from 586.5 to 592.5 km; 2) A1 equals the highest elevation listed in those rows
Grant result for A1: 3.09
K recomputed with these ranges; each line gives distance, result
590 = 2.77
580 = 2.37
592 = 3.09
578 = 2.25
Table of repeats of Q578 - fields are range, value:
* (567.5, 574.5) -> 2.13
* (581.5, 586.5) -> 2.29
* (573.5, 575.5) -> 2.14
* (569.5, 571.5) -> 2.17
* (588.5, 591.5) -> 2.63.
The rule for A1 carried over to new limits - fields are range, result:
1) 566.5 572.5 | 2.68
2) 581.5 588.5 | 2.52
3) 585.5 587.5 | 2.49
